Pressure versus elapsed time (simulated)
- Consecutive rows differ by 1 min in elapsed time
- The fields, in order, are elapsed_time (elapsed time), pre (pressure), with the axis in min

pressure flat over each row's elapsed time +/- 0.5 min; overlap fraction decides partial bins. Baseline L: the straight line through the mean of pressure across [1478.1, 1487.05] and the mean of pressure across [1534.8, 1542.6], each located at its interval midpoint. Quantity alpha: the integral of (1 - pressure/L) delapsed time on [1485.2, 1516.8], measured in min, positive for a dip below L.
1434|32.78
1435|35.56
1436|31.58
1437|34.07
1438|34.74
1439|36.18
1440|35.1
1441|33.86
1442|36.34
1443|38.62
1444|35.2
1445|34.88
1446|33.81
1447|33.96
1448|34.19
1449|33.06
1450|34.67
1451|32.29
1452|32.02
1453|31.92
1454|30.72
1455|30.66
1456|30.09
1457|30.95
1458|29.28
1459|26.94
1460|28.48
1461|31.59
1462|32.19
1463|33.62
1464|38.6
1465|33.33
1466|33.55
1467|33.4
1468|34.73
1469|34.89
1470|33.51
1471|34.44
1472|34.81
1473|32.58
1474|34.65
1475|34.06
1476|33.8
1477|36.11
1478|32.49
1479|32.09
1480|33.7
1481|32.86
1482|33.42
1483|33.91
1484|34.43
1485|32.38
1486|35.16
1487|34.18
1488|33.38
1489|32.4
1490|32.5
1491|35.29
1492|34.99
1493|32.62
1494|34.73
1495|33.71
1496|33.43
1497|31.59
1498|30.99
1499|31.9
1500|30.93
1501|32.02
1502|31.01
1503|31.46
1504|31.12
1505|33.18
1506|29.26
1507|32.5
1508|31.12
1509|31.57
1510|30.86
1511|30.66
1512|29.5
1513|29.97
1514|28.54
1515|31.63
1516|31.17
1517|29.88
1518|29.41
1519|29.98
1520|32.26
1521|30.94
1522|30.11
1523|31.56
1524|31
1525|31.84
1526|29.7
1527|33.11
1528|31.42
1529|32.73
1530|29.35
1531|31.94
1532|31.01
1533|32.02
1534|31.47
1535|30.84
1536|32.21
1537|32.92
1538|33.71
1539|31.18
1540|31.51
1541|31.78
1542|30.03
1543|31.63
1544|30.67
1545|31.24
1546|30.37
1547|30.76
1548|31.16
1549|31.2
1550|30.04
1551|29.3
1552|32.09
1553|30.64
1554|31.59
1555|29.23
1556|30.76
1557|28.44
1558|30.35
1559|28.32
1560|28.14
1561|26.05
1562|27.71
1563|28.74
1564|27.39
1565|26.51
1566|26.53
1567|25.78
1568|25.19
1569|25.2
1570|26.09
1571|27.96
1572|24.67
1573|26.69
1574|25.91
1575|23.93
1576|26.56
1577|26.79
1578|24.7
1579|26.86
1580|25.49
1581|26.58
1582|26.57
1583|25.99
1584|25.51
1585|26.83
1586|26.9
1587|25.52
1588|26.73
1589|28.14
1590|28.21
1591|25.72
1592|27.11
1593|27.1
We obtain 0.9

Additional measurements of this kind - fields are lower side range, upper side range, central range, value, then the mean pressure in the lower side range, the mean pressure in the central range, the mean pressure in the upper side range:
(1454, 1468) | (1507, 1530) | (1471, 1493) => -1.6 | 31.8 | 33.8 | 30.9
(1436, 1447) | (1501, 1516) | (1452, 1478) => 0.7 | 35.1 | 32.7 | 30.9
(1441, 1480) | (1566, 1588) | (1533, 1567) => -2.9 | 33.2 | 30.1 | 26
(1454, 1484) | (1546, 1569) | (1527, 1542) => -0.9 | 32.9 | 31.7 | 28.9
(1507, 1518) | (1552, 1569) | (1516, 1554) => -2.2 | 30.5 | 31.2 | 28.2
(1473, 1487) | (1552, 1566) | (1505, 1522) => 0.5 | 33.7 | 30.6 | 28.8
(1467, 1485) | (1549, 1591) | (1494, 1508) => 0.1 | 33.9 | 31.9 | 27.4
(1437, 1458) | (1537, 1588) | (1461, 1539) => -3.1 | 33.6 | 32.4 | 28.3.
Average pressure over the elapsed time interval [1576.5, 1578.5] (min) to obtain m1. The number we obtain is 25.7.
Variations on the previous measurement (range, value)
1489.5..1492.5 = 34.3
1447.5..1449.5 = 33.6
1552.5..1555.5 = 30.5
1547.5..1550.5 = 30.8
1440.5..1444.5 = 36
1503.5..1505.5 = 32.1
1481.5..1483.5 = 33.7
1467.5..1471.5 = 34.4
